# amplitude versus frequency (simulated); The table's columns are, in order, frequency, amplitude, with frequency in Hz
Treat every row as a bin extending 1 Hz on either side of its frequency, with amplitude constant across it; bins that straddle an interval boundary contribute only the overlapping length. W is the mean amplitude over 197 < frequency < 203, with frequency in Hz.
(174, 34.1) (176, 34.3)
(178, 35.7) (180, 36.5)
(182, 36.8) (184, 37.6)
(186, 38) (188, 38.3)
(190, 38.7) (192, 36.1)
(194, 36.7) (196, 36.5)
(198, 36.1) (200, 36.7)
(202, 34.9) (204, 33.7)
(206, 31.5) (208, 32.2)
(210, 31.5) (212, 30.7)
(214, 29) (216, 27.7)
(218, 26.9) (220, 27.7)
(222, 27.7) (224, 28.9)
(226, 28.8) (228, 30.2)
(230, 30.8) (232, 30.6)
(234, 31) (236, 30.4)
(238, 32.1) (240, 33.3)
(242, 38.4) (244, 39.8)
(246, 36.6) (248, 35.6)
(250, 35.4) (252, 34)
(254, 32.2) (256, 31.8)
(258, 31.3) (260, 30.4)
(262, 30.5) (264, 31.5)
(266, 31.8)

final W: 35.9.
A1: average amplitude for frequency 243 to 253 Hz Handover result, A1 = 36.3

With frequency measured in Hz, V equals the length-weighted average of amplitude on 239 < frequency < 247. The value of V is 37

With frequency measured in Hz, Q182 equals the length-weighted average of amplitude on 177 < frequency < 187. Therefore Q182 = 36.9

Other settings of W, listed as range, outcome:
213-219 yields 27.9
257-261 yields 30.9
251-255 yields 33.1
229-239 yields 31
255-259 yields 31.6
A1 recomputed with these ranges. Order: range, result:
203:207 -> 32.6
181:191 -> 37.9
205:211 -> 31.7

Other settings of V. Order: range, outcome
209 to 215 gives 30.4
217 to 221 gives 27.3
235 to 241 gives 31.9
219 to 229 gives 28.7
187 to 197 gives 37.3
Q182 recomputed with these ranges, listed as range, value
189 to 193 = 37.4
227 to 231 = 30.5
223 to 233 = 29.9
